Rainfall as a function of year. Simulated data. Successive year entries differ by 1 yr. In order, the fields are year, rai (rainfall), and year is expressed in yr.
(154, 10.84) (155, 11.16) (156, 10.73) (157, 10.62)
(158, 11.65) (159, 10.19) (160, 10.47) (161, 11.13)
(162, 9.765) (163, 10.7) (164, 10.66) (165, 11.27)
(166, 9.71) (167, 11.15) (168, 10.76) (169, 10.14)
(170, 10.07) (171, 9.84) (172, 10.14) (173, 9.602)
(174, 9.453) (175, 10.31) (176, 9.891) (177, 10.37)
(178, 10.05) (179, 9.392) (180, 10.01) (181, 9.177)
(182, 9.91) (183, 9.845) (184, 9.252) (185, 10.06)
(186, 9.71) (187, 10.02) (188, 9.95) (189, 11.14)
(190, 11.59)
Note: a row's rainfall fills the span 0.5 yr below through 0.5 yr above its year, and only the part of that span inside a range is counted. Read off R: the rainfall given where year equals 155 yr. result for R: 11.16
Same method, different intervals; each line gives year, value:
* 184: 9.252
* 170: 10.07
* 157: 10.62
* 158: 11.65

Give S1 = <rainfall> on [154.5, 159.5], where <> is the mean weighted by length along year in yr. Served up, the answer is 10.9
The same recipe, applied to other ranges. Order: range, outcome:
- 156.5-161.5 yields 10.8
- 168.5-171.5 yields 10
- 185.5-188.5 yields 9.89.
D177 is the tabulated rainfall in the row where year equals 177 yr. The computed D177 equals 10.37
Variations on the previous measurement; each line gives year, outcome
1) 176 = 9.891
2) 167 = 11.15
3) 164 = 10.66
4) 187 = 10.02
